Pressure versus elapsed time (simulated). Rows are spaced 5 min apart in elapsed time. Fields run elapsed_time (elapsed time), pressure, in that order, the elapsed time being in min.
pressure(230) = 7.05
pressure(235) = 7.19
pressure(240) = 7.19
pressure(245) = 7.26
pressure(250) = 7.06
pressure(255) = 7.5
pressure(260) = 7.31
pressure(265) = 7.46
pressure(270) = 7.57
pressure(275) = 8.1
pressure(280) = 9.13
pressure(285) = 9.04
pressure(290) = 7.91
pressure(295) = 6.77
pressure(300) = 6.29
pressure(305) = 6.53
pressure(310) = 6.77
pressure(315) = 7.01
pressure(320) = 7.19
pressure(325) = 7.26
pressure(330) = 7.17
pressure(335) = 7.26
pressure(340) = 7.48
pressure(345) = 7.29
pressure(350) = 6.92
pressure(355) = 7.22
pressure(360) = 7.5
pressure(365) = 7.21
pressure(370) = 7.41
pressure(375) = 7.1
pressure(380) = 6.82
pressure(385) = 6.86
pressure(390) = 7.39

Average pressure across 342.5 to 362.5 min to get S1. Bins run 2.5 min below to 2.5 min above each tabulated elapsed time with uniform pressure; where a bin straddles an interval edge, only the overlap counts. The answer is 7.23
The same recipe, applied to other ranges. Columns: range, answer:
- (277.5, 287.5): 9.08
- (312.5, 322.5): 7.1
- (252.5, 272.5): 7.46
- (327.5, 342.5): 7.3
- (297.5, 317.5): 6.65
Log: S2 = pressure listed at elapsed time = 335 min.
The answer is 7.26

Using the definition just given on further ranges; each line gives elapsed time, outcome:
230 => 7.05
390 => 7.39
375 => 7.1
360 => 7.5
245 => 7.26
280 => 9.13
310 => 6.77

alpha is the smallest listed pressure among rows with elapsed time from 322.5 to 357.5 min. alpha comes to 6.92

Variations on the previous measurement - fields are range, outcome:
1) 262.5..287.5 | 7.46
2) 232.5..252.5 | 7.06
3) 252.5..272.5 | 7.31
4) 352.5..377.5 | 7.1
